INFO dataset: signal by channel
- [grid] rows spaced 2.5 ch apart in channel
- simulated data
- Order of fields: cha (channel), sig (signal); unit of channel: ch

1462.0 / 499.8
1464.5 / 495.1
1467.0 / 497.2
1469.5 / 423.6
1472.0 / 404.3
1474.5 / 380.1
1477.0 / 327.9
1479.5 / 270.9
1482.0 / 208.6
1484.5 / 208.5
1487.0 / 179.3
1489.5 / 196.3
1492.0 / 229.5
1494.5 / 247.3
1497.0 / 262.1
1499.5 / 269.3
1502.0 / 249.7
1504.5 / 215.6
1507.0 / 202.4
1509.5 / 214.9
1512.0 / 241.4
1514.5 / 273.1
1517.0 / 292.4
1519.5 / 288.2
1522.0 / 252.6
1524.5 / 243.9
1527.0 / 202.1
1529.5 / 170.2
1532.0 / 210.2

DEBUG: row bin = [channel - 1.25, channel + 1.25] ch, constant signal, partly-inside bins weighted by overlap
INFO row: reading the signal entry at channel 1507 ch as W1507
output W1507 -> 202.4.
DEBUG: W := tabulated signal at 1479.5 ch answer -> 270.9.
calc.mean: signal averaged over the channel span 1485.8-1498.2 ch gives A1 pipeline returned 223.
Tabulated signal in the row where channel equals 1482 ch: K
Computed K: 208.6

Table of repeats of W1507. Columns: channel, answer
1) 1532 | 210.2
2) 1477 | 327.9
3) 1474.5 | 380.1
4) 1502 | 249.7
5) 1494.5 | 247.3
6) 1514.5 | 273.1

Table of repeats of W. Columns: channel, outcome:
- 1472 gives 404.3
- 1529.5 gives 170.2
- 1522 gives 252.6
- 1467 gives 497.2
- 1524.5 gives 243.9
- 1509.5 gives 214.9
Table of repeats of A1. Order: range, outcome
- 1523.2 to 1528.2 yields 224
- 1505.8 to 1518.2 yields 245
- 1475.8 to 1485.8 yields 253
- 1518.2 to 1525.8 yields 261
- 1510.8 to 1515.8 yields 258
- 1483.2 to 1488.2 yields 194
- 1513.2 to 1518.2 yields 282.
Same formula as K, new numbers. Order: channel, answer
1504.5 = 215.6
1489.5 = 196.3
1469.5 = 423.6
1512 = 241.4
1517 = 292.4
